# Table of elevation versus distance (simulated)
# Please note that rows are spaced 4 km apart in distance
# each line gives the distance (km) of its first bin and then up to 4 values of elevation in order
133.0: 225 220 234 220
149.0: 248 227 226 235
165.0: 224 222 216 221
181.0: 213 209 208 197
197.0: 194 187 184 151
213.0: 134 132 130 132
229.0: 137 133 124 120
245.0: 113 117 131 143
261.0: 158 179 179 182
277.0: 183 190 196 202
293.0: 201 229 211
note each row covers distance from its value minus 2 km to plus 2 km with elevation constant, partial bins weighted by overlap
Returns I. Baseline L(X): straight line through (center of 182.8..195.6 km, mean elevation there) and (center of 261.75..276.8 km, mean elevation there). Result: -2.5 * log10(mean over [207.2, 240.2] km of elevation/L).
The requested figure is 0.40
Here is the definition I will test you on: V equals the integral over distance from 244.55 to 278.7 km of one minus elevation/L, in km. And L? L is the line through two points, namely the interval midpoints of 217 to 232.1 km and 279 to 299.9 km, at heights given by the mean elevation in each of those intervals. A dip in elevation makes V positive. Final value 3.7 km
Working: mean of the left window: 133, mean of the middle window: 155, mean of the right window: 204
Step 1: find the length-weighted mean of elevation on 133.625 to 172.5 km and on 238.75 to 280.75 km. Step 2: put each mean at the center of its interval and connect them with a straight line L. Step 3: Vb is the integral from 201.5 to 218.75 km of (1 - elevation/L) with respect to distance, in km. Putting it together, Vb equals 3.1 km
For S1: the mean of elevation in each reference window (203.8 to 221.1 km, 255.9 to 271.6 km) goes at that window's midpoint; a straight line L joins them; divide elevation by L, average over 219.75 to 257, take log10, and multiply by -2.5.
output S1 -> 0.22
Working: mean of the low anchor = 146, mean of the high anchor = 167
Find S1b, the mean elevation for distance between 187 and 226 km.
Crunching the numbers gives 166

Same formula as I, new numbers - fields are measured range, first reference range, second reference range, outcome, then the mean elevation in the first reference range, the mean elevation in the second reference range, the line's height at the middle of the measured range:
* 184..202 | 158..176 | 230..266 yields -0.02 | 224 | 134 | 195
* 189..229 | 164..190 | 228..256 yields 0.07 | 216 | 125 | 171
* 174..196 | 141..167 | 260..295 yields 0.05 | 230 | 186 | 219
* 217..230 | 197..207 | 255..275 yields 0.34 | 187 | 168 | 181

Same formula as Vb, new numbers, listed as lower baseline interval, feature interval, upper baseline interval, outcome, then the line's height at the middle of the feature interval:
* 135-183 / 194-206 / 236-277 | 0.19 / 192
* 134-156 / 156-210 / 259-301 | 2.96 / 219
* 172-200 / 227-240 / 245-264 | 2.29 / 158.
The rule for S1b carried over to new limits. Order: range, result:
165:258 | 164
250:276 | 161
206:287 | 149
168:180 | 219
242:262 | 130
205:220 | 144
